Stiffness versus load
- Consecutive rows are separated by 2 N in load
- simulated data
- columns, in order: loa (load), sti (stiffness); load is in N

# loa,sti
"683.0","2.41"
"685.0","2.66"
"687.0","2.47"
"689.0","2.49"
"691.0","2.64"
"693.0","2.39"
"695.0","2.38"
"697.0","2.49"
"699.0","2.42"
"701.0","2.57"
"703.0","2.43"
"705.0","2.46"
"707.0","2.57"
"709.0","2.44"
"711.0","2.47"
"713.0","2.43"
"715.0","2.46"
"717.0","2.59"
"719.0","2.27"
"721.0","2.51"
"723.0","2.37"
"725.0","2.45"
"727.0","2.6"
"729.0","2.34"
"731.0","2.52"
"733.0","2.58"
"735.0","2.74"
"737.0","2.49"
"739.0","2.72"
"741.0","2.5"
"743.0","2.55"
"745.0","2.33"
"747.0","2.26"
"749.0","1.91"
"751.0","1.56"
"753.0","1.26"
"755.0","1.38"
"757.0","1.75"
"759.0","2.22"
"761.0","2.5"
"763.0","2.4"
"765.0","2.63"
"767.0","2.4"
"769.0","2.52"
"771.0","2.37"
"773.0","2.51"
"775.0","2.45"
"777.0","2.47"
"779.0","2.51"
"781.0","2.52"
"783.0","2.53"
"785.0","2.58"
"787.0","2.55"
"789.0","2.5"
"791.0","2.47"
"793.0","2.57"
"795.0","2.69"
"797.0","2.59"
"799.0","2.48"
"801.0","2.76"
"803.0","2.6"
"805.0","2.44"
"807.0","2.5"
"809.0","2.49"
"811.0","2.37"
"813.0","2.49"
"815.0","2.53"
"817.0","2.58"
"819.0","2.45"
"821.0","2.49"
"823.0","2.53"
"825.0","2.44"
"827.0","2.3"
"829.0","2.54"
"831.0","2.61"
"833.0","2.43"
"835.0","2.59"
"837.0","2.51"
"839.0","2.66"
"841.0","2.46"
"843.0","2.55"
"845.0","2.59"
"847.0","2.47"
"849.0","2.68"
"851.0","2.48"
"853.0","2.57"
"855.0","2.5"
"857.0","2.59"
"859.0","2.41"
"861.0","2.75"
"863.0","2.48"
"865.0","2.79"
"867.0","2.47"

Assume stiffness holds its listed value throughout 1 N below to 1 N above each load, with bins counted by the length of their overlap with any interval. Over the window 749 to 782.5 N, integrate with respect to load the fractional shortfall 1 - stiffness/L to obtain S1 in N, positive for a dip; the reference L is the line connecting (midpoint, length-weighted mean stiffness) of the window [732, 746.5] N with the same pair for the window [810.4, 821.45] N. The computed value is 4.2 N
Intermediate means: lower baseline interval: 2.55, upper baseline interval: 2.49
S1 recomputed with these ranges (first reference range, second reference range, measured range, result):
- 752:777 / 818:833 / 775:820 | -3.37 N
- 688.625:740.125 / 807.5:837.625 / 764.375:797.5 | -0.37 N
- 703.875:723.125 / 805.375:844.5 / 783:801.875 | -0.63 N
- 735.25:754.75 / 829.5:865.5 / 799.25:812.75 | -0.69 N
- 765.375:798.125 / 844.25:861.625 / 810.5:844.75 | 0.49 N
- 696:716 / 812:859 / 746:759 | 3.98 N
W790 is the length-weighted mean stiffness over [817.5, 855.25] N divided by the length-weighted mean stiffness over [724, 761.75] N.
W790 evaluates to 1.12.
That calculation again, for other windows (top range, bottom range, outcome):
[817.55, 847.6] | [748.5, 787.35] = 1.12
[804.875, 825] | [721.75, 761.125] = 1.11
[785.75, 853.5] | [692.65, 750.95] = 1.03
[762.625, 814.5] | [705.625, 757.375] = 1.09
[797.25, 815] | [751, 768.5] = 1.23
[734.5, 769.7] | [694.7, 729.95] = 0.90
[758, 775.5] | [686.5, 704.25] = 0.99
